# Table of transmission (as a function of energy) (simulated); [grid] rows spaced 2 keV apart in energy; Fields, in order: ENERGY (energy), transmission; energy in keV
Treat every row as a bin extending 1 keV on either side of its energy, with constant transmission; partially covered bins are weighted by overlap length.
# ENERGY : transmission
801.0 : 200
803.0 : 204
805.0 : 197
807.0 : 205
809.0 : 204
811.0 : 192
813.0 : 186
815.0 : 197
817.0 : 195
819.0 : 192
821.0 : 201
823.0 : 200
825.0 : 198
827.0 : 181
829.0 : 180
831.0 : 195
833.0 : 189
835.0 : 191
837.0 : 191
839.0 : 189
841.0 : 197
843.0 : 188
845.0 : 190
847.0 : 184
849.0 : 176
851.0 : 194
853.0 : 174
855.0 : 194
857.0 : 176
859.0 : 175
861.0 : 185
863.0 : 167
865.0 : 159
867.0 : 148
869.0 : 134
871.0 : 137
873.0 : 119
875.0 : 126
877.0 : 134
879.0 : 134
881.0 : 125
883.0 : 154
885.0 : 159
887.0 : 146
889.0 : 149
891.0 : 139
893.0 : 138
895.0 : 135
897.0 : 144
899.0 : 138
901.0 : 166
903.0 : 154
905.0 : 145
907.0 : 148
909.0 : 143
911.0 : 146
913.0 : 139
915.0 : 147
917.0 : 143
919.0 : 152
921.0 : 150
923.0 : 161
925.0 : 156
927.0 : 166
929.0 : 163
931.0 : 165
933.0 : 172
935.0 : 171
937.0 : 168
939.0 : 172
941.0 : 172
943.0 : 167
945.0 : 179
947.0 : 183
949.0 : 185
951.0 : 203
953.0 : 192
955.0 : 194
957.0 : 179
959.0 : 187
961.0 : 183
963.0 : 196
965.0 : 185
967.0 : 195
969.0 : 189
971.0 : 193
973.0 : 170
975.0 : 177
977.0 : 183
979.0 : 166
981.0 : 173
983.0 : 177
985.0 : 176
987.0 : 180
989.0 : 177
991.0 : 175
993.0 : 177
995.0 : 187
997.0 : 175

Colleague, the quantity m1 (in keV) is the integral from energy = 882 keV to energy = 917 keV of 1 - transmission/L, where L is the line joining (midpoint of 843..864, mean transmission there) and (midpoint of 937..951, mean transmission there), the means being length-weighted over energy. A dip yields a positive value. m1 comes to 6.5 keV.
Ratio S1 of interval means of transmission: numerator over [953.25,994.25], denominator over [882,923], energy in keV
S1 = 1.2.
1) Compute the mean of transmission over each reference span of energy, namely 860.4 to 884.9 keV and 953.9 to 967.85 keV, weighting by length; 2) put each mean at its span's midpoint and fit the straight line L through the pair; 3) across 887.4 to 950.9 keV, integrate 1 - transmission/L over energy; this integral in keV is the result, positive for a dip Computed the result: 3.9 keV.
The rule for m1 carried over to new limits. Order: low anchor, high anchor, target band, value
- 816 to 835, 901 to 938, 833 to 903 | 6.1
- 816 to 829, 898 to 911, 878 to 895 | 1.7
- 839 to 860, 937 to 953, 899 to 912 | 2.3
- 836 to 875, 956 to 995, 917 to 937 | 1.8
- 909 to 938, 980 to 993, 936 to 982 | -4.0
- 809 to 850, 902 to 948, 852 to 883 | 4.5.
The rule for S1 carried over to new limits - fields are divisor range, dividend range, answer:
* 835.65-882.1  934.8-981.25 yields 1.10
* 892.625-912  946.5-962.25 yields 1.29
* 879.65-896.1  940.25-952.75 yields 1.28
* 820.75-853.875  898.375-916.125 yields 0.78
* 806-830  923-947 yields 0.87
